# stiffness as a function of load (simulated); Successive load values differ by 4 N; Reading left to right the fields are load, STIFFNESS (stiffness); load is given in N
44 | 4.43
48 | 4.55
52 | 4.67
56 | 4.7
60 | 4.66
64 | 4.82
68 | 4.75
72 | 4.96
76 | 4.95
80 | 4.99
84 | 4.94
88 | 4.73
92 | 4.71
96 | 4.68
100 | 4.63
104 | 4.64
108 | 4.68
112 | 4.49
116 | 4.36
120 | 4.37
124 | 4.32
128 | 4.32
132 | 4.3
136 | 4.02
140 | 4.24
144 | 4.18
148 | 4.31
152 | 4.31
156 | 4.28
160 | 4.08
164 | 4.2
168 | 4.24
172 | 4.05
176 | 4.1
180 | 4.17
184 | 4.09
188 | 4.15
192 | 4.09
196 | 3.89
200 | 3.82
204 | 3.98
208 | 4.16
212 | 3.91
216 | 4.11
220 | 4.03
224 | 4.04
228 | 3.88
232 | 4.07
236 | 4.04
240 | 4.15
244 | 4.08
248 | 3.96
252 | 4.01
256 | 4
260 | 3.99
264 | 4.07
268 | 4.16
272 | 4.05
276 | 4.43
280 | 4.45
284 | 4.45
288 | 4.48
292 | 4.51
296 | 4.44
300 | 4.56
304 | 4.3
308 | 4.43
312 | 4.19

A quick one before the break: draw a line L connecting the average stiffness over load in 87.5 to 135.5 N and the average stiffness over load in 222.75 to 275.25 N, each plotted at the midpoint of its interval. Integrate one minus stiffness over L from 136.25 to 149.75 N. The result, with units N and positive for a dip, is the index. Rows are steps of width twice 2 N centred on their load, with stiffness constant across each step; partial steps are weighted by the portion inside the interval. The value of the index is 0.6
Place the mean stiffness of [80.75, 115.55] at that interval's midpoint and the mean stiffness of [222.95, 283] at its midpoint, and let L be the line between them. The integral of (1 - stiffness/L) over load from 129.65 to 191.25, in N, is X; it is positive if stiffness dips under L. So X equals 3.71 N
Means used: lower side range 4.68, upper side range 4.1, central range 4.18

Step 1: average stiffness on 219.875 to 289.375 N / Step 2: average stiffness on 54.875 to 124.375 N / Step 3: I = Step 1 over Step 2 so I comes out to 0.88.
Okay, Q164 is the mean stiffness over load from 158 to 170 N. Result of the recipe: 4.17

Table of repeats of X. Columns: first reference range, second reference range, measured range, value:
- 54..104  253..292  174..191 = 1.4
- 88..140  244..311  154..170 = 0.7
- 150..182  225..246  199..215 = 0.4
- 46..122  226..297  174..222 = 3.5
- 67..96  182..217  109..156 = 2.0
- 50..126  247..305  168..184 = 1.3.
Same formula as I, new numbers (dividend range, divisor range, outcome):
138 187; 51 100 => 0.87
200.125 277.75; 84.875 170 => 0.92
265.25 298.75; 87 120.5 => 0.95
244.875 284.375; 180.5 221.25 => 1.03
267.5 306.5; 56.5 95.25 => 0.91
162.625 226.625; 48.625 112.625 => 0.85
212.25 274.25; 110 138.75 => 0.94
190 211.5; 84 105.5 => 0.85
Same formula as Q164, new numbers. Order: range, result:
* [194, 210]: 3.96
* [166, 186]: 4.13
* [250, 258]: 4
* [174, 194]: 4.12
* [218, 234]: 4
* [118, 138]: 4.27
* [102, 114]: 4.6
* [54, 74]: 4.78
